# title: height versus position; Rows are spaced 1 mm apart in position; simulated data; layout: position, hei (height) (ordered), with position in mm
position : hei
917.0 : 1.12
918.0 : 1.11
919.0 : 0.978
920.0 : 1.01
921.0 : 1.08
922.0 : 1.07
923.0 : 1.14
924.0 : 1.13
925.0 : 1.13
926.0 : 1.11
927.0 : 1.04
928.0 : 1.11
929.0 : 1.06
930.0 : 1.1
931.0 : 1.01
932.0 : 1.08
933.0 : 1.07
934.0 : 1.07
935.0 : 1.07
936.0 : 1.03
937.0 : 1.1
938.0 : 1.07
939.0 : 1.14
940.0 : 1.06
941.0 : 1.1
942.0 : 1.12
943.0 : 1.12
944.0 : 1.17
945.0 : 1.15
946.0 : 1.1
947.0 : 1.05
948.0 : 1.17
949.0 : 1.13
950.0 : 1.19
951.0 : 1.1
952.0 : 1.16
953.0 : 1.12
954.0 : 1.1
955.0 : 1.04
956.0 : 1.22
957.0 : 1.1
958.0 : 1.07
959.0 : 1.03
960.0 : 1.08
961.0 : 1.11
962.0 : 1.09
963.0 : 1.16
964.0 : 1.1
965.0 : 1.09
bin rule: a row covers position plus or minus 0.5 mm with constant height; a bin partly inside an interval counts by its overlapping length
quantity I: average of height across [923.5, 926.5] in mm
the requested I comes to 1.12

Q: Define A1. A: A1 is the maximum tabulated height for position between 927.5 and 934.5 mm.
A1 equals 1.11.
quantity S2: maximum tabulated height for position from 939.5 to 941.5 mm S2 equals 1.1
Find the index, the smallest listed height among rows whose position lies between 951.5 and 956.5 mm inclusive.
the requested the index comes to 1.04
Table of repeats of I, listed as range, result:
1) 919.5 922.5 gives 1.05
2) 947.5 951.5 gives 1.15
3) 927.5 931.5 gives 1.07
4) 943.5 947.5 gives 1.12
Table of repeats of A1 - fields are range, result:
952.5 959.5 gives 1.22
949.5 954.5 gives 1.19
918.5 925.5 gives 1.14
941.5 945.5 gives 1.17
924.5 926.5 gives 1.13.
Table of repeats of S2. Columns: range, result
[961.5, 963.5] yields 1.16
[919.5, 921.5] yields 1.08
